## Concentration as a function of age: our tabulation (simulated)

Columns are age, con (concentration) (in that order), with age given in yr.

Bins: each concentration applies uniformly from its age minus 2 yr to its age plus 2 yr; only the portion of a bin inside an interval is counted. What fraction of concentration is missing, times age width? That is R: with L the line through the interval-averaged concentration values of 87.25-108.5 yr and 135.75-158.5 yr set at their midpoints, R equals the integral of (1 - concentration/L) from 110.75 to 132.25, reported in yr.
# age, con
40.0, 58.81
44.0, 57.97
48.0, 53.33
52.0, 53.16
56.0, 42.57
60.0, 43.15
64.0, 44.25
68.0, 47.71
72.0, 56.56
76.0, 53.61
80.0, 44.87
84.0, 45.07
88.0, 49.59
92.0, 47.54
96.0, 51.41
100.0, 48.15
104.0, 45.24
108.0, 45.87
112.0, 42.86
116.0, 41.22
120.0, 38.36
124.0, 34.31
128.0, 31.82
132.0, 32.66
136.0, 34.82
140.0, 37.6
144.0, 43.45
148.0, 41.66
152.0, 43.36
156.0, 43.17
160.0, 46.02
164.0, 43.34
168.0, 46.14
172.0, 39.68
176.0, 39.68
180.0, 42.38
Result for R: 3.8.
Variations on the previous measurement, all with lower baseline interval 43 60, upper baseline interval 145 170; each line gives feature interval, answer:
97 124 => 2.1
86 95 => -0.2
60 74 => 0.2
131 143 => 2.5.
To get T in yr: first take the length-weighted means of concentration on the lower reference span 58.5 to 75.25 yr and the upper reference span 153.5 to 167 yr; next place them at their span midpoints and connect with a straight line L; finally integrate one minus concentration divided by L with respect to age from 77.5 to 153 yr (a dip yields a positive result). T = 6.9 yr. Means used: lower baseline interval 48.5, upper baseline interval 44.3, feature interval 42.2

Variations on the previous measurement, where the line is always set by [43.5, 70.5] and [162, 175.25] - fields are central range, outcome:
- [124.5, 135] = 2.8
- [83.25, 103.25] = -0.7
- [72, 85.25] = -0.5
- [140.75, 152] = 0.4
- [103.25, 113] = 0.2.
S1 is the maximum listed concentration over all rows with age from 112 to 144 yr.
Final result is 43.45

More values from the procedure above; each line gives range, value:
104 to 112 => 45.87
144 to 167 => 46.02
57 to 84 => 56.56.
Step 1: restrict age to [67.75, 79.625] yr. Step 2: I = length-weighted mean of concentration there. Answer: 52.3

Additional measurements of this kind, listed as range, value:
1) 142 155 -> 42.8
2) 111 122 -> 40.6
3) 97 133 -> 40.6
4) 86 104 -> 48.7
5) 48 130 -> 45.6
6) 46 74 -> 48.7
